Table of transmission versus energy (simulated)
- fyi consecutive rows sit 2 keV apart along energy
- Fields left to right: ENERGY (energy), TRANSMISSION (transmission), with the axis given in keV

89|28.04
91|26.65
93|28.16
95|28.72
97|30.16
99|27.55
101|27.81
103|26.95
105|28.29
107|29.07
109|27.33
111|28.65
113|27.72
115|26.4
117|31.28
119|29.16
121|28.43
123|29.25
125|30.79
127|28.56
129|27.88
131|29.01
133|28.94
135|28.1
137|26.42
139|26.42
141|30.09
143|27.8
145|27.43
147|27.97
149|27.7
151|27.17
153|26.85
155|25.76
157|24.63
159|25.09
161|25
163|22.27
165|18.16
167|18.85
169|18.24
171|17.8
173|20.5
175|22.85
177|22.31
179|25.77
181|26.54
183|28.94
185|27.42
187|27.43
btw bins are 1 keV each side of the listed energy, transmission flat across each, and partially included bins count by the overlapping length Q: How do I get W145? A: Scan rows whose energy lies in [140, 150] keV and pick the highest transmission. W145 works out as 30.09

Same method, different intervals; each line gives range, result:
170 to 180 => 25.77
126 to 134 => 29.01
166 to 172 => 18.85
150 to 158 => 27.17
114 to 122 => 31.28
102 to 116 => 29.07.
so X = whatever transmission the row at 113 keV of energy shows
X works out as 27.72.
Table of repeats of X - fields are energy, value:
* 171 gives 17.8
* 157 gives 24.63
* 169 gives 18.24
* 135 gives 28.1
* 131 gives 29.01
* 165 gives 18.16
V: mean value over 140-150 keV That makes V 28.2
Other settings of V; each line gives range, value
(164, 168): 18.5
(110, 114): 28.2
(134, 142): 27.8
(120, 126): 29.5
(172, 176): 21.7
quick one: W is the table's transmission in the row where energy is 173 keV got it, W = 20.5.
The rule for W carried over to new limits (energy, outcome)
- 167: 18.85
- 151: 27.17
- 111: 28.65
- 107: 29.07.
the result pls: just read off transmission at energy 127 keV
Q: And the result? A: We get 28.56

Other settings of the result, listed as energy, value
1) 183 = 28.94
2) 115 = 26.4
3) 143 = 27.8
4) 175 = 22.85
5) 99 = 27.55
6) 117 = 31.28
